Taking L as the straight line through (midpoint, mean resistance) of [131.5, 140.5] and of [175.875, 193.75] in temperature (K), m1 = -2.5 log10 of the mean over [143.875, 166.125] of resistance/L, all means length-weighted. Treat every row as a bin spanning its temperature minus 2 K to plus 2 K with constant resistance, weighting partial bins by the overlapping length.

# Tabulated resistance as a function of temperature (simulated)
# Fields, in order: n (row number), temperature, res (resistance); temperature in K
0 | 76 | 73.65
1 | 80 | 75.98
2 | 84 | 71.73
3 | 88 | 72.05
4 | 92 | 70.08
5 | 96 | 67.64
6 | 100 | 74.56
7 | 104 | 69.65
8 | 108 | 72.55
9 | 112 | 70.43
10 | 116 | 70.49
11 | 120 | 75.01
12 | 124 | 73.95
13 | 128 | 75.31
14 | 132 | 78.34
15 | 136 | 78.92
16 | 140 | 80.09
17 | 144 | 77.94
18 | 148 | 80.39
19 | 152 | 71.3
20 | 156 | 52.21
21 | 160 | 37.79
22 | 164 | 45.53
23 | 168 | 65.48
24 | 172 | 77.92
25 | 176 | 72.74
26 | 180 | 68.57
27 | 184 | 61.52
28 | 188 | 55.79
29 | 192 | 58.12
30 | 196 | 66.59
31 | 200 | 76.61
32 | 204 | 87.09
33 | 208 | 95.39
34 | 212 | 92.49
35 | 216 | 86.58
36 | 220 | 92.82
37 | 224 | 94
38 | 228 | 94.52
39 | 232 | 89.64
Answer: 0.225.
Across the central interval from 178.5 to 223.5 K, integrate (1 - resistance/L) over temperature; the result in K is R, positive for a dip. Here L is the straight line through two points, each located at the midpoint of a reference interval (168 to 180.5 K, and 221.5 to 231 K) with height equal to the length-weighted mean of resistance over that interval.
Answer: 3.6 K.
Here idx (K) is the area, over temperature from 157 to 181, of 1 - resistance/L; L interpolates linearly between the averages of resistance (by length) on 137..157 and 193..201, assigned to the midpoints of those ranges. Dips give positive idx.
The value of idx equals 3.7 K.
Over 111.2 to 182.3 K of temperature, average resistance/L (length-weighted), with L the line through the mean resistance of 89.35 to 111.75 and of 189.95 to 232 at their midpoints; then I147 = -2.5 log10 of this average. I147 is 0.10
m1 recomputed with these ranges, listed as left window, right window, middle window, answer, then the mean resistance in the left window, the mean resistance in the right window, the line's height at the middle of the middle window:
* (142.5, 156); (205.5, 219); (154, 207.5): 0.270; 72.9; 91.4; 82.2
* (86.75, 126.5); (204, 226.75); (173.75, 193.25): 0.323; 71.7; 91.9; 86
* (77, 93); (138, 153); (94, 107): 0.049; 72.7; 77.8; 74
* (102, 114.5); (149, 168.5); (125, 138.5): -0.216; 70.9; 54.9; 63.5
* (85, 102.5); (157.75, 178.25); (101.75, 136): -0.098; 71.1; 59.9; 67.3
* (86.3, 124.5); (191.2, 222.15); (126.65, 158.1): 0.021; 71.5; 82.9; 75.7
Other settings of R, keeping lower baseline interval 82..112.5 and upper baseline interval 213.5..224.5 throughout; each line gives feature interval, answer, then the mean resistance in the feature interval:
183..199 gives 4.6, 61.4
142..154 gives 0.4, 76.5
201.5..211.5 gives -0.2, 90.7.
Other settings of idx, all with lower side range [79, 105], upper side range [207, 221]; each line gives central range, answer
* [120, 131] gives 0.3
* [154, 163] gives 4.1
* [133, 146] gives 0.1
